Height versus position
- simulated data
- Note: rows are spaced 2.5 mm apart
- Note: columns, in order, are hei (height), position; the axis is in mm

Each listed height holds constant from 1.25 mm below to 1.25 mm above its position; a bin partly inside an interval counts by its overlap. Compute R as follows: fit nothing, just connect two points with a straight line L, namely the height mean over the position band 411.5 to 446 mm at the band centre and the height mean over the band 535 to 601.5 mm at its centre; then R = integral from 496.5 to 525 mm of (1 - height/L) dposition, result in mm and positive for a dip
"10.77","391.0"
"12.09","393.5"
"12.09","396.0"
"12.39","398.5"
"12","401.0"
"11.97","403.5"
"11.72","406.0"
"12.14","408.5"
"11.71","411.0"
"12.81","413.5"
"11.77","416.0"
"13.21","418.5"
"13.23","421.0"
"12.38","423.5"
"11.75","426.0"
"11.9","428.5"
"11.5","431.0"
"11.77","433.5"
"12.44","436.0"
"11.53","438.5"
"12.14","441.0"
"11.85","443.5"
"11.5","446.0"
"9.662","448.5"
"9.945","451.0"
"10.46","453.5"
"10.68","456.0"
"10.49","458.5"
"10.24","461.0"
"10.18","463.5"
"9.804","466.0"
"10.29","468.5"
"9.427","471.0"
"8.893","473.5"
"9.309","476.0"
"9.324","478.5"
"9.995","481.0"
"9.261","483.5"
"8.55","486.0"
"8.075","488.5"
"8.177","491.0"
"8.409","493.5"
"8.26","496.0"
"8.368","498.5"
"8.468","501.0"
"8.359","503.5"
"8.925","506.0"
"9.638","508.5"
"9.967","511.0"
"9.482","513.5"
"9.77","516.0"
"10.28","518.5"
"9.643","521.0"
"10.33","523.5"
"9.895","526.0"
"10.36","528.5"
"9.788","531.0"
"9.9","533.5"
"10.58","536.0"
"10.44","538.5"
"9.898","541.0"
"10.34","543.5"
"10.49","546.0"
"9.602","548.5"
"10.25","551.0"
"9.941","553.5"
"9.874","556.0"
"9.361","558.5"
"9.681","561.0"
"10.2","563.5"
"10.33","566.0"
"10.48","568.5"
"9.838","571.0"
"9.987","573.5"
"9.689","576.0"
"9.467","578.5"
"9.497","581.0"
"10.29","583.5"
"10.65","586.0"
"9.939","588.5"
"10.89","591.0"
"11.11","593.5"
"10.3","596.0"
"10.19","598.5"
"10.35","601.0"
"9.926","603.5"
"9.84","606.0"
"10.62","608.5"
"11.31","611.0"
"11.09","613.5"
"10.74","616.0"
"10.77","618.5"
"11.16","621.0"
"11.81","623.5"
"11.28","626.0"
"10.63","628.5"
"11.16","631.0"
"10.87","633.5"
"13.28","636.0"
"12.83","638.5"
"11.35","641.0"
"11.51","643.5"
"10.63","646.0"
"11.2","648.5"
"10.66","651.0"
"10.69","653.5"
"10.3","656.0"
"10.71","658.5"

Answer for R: 4.14 mm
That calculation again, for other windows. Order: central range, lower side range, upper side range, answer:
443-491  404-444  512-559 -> 6.4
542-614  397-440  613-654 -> 8.3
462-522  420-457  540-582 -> 9.0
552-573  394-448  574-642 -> 2.1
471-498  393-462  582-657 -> 6.2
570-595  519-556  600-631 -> 0.9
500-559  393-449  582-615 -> 6.7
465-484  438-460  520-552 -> 2.0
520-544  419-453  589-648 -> 2.6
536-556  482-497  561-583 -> -1.4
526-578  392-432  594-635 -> 5.4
